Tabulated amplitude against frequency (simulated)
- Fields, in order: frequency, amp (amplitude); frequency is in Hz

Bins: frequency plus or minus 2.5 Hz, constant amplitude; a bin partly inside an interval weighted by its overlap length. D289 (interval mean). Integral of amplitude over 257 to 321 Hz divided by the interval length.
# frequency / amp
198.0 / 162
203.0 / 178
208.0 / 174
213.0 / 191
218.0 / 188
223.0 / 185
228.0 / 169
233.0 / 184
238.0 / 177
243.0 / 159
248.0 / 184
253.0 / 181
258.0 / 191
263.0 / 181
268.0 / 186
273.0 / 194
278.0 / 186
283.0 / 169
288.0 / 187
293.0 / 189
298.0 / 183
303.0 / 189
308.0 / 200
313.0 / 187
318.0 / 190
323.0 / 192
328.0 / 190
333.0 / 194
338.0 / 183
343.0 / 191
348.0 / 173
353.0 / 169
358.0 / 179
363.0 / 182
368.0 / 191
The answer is 187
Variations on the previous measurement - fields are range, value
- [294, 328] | 190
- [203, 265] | 180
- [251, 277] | 187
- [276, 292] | 181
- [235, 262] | 179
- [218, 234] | 180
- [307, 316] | 192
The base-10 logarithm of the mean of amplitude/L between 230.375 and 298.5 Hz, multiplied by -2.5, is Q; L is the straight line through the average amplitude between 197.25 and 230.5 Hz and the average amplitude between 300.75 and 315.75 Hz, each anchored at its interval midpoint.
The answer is 0.022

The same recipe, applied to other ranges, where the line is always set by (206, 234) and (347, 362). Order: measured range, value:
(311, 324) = -0.08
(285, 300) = -0.05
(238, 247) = 0.08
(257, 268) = -0.03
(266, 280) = -0.06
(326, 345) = -0.08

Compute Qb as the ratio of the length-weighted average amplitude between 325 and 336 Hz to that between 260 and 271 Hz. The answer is 1.04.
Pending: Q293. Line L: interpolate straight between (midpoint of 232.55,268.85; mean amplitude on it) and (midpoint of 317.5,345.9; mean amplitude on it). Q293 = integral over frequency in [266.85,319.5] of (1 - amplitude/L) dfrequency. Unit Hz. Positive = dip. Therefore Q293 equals -0.6 Hz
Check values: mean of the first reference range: 180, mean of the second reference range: 190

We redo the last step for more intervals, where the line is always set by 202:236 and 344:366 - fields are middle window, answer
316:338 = -1.55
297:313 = -1.09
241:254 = 0.43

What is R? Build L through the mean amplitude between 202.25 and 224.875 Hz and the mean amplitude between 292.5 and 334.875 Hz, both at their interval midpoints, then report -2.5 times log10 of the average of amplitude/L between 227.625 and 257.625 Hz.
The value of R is 0.05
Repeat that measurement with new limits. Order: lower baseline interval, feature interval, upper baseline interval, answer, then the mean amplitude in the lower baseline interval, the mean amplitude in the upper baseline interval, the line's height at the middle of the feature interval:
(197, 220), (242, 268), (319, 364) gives 0.00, 179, 184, 181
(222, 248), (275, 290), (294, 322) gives 0.02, 175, 190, 185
